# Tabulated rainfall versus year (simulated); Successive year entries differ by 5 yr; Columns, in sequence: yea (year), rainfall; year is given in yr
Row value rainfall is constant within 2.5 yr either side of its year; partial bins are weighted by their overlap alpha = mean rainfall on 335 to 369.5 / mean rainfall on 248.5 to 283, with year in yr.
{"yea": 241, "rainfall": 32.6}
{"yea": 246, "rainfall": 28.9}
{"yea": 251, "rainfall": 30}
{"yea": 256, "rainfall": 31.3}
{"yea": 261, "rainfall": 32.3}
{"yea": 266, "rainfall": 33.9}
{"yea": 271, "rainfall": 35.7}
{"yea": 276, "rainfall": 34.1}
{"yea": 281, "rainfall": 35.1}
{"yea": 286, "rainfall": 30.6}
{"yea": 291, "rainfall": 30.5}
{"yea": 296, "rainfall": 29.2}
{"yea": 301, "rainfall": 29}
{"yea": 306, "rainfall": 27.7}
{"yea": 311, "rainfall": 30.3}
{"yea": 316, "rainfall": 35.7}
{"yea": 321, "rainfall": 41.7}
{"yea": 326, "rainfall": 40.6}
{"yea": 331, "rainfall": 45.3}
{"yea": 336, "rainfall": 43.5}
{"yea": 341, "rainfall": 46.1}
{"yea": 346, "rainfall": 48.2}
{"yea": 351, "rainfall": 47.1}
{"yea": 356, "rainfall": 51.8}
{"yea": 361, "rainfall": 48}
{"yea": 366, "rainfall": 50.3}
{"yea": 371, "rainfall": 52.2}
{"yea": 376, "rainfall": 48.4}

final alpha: 1.45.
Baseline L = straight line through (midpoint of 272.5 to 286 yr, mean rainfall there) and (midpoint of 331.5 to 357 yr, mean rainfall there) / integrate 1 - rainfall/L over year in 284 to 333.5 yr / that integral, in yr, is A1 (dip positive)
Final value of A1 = 7.3 yr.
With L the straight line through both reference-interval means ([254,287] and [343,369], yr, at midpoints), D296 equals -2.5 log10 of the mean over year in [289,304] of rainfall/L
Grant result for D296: 0.28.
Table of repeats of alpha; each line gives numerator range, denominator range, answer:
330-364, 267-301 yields 1.46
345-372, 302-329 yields 1.41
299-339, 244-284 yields 1.13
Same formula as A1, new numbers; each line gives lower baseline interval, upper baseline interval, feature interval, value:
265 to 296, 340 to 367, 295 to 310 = 3.5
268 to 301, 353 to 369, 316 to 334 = 0.0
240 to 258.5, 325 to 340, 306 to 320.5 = 2.6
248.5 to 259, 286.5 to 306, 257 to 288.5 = -3.5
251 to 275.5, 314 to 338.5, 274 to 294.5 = 2.0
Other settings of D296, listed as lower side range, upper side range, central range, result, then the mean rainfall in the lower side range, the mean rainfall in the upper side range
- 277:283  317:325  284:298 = 0.20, 34.9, 40.4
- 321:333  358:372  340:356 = -0.03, 42.6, 50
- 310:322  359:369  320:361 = -0.08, 35.9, 49.4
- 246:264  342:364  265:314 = 0.17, 31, 48.6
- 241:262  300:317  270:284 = -0.14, 30.7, 30.4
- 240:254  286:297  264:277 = -0.15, 30.3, 30.1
